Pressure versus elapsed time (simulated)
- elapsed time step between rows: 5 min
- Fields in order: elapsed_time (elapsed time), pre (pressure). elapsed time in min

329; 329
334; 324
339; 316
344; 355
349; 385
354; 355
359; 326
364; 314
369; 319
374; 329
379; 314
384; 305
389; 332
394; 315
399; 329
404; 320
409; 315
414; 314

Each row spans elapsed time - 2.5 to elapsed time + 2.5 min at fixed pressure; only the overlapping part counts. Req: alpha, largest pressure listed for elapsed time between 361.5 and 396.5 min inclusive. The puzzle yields 332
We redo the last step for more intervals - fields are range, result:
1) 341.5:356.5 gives 385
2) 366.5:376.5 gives 329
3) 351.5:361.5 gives 355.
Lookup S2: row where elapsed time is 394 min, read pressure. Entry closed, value 315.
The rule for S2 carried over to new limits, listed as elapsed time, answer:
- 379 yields 314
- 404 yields 320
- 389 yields 332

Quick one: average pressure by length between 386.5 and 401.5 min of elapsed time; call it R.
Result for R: 325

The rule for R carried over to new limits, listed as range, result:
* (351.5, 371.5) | 328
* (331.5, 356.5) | 347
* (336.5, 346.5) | 336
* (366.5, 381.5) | 321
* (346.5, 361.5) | 355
